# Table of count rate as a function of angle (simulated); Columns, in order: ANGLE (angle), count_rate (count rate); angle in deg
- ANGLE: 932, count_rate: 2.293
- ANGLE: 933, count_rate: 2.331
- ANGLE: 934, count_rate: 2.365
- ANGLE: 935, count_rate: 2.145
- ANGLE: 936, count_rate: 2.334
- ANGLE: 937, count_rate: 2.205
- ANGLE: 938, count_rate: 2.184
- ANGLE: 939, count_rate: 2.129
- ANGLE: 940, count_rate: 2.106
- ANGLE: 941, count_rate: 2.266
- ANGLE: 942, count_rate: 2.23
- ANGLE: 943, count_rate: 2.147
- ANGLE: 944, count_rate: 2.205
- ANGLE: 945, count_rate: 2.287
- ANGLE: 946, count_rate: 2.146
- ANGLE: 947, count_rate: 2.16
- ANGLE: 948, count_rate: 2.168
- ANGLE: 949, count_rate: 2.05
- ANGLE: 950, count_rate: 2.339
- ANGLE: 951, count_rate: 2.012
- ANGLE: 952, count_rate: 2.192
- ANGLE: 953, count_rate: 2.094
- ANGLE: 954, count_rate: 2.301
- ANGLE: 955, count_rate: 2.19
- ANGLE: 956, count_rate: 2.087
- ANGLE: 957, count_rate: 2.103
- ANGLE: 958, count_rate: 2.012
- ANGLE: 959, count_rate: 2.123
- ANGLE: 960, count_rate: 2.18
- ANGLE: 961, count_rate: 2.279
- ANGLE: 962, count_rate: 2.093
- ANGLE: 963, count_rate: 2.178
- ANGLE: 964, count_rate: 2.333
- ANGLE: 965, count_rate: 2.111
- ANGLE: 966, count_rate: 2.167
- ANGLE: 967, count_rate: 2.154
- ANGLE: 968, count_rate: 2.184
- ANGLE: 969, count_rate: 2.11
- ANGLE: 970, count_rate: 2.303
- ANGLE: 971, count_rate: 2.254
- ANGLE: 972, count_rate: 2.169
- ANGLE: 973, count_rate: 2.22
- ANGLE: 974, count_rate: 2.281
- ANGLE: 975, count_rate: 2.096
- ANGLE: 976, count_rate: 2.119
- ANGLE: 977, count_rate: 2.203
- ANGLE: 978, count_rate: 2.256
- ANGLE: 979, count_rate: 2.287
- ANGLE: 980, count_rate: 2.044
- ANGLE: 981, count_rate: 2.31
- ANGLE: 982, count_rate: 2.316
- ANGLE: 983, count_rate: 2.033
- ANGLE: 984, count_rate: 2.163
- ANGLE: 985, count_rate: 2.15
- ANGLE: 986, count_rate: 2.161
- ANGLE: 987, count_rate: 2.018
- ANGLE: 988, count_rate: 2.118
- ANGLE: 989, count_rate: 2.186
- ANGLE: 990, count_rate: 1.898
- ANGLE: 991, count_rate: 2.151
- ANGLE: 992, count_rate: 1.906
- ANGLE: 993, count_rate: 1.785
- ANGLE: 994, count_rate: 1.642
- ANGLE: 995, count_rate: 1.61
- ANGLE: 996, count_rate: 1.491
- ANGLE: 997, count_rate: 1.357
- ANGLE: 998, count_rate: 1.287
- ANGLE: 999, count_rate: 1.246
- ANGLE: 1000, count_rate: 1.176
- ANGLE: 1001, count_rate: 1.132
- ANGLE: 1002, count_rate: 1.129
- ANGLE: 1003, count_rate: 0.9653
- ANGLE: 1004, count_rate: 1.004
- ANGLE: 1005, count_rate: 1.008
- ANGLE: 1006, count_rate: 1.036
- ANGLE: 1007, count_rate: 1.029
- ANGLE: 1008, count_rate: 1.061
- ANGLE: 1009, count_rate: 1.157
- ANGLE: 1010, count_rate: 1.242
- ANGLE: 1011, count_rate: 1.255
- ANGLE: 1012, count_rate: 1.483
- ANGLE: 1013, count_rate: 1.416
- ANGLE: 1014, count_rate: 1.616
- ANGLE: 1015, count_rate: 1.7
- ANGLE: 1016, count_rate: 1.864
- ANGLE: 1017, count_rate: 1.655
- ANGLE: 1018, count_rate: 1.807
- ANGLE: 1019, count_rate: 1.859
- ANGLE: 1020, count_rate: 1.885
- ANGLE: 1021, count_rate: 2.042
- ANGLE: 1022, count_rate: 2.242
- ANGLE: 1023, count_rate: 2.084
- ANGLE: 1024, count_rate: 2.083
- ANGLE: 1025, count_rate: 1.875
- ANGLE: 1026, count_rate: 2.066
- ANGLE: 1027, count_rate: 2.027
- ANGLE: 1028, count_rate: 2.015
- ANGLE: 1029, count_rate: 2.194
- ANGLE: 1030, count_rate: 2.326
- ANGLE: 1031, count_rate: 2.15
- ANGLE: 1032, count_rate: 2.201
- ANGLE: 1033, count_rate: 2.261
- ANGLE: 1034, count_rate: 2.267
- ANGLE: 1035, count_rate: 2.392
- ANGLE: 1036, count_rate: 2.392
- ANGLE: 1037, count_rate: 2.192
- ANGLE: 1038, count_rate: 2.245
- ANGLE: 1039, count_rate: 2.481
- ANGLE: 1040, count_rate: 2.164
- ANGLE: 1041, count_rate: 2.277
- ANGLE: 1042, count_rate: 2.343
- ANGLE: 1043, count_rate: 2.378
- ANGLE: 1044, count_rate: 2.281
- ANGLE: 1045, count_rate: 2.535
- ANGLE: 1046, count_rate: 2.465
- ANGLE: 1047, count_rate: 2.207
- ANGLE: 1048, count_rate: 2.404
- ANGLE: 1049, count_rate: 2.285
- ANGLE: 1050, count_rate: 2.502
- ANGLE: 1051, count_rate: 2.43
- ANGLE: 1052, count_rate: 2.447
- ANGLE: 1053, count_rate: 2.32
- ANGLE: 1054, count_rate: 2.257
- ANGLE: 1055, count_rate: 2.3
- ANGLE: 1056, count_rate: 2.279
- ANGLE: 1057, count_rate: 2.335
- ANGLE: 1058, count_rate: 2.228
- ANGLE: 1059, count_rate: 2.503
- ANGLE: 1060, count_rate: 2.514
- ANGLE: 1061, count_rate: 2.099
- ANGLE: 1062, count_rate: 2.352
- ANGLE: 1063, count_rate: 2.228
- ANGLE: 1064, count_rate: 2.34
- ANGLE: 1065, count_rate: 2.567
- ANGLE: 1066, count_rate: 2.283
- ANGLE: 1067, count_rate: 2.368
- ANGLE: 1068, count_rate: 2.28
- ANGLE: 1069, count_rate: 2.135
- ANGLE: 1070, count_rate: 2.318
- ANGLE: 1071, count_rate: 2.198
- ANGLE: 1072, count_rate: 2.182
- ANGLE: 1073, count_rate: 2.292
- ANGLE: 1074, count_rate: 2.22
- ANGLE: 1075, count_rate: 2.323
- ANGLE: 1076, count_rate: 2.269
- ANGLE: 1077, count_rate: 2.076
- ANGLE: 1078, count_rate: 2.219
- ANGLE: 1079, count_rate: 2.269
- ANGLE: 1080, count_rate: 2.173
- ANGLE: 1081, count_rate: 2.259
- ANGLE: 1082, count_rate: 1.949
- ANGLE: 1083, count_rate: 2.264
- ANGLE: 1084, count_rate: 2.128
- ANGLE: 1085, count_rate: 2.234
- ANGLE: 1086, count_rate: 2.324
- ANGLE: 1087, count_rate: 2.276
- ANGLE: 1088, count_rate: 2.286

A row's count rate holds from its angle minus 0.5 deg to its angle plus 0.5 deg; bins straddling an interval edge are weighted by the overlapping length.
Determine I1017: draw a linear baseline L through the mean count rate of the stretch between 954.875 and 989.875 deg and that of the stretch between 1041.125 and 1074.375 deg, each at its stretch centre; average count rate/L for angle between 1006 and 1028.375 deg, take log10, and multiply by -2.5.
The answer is 0.32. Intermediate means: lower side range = 2.17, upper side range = 2.33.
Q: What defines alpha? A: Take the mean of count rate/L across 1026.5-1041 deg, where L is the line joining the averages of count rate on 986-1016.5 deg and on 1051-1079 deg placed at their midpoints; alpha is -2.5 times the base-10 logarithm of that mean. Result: -0.18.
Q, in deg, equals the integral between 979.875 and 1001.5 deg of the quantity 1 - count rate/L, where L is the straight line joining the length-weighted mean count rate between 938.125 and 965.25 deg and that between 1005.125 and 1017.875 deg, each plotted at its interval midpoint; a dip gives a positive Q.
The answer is -2.0 deg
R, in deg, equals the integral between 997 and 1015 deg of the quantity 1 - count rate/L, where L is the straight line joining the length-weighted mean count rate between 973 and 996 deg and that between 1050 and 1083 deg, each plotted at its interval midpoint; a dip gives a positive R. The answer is 7.8 deg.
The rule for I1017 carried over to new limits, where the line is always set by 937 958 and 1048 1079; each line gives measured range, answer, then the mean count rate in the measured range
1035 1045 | -0.02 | 2.32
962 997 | 0.06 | 2.09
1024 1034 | 0.07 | 2.13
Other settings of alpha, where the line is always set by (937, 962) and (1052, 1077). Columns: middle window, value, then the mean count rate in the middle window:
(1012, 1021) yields 0.28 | 1.73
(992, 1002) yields 0.48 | 1.42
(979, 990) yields 0.03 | 2.14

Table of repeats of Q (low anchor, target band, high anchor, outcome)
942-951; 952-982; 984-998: -2.2 deg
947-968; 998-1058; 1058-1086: 8.2 deg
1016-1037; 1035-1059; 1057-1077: -1.6 deg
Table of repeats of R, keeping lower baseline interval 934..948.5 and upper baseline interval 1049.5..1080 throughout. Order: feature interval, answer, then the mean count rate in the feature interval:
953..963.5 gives 0.3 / 2.15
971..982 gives 0.1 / 2.21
